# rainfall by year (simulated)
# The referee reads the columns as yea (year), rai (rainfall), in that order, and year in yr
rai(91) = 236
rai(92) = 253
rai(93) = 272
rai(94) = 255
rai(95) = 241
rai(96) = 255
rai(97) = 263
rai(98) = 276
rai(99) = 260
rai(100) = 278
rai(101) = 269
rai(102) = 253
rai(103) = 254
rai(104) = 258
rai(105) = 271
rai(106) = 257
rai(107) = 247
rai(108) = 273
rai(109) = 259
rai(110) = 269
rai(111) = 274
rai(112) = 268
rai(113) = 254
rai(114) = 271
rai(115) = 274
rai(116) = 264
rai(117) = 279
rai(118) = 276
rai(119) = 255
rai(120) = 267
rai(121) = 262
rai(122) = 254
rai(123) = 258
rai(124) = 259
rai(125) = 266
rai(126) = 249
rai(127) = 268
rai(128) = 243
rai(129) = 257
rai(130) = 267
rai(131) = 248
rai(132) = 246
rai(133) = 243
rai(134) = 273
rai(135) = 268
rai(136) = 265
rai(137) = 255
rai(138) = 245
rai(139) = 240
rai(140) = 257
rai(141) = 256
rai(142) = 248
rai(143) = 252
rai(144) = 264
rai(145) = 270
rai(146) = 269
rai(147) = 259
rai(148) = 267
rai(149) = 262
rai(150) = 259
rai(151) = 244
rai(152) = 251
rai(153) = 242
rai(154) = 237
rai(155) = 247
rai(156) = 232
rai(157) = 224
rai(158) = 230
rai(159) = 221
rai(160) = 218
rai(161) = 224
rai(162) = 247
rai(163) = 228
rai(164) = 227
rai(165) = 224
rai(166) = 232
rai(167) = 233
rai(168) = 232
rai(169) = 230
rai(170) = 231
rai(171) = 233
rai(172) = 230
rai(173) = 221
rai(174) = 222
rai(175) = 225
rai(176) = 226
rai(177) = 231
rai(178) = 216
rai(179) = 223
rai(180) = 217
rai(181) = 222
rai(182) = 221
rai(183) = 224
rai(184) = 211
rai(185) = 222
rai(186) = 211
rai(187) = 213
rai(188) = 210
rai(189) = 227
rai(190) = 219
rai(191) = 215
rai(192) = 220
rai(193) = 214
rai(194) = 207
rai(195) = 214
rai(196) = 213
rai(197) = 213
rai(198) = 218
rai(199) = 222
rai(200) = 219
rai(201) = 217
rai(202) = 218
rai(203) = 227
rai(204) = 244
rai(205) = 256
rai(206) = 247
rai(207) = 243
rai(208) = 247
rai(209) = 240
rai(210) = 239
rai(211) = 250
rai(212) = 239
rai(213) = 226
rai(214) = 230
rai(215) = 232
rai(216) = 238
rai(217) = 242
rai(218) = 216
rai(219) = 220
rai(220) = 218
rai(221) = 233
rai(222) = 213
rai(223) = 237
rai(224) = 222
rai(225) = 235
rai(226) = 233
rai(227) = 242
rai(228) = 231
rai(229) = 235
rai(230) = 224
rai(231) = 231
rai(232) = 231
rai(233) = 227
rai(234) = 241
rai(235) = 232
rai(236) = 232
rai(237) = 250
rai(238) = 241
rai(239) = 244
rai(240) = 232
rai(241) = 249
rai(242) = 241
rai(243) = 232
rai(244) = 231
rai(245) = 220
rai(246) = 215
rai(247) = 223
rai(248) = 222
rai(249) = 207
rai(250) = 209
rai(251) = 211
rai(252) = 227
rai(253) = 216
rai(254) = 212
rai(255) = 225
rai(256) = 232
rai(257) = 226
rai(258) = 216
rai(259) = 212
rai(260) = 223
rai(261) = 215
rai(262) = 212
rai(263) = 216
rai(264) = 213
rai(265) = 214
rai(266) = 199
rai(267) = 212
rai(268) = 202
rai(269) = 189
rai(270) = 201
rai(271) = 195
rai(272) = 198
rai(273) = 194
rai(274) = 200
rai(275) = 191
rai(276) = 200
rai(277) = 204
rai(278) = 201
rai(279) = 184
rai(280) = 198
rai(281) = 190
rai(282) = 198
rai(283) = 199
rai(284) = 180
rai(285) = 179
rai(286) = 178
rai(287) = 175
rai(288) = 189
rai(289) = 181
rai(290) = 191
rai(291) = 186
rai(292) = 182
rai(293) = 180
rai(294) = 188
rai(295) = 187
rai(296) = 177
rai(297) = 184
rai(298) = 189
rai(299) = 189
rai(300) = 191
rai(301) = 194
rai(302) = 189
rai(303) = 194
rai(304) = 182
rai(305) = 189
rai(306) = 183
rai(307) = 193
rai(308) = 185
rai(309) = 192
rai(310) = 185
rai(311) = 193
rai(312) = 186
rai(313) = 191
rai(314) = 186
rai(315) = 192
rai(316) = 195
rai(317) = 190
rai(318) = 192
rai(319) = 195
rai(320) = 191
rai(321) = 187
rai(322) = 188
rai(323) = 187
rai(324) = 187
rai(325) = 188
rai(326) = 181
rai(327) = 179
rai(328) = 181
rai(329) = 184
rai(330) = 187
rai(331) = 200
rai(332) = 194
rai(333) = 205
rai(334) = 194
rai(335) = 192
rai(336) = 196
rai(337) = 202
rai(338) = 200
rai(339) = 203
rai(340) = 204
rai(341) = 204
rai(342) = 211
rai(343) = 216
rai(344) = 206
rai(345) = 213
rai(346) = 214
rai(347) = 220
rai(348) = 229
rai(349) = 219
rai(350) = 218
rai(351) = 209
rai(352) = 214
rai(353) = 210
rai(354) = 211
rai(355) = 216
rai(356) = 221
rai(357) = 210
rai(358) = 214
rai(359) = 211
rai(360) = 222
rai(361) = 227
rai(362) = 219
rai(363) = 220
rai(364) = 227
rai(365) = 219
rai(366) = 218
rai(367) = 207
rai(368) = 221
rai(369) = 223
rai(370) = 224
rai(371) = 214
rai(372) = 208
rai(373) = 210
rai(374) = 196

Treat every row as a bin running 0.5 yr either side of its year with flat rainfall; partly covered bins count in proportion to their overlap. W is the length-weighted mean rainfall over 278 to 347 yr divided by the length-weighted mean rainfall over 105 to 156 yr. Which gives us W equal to 0.74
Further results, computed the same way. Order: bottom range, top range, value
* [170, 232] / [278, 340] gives 0.84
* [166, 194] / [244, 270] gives 0.97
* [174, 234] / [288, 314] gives 0.83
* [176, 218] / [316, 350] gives 0.88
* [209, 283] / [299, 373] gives 0.92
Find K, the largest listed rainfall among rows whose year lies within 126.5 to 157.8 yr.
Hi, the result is 273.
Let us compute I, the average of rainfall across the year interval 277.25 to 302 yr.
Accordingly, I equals 187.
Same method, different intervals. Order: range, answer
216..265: 226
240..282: 212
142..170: 242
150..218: 228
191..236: 229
